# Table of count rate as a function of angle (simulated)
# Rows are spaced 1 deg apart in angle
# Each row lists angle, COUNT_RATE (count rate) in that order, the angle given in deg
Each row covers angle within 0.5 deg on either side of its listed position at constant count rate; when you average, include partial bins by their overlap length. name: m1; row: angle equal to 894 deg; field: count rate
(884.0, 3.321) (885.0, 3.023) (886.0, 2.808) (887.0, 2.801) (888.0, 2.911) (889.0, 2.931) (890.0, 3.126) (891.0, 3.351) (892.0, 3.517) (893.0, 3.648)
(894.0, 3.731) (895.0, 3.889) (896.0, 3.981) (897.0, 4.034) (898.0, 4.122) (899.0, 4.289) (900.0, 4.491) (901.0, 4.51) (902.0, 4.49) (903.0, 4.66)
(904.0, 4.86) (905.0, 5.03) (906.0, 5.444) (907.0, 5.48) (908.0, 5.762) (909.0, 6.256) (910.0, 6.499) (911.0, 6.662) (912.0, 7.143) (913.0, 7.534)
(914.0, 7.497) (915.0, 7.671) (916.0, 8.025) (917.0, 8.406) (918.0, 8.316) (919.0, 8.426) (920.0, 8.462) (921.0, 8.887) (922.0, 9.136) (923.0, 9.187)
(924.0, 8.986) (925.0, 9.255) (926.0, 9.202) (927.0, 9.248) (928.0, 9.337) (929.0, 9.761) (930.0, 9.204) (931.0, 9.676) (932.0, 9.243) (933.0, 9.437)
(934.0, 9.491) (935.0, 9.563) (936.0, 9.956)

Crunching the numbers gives 3.731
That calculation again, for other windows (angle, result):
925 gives 9.255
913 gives 7.534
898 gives 4.122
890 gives 3.126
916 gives 8.025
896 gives 3.981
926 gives 9.202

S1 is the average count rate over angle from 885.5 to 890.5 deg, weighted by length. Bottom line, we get 2.92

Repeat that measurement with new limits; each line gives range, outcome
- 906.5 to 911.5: 6.13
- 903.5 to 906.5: 5.11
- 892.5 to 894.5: 3.69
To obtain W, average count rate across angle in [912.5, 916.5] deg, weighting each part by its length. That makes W 7.68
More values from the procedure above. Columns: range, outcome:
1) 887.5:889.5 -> 2.92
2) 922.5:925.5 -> 9.14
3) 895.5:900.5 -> 4.18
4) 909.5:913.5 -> 6.96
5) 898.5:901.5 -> 4.43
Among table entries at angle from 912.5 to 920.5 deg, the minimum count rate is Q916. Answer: 7.497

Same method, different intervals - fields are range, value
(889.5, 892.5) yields 3.126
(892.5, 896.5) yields 3.648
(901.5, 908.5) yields 4.49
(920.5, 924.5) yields 8.887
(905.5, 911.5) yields 5.444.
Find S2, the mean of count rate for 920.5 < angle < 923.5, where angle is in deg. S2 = 9.07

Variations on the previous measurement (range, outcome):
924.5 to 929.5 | 9.36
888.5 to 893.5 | 3.31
